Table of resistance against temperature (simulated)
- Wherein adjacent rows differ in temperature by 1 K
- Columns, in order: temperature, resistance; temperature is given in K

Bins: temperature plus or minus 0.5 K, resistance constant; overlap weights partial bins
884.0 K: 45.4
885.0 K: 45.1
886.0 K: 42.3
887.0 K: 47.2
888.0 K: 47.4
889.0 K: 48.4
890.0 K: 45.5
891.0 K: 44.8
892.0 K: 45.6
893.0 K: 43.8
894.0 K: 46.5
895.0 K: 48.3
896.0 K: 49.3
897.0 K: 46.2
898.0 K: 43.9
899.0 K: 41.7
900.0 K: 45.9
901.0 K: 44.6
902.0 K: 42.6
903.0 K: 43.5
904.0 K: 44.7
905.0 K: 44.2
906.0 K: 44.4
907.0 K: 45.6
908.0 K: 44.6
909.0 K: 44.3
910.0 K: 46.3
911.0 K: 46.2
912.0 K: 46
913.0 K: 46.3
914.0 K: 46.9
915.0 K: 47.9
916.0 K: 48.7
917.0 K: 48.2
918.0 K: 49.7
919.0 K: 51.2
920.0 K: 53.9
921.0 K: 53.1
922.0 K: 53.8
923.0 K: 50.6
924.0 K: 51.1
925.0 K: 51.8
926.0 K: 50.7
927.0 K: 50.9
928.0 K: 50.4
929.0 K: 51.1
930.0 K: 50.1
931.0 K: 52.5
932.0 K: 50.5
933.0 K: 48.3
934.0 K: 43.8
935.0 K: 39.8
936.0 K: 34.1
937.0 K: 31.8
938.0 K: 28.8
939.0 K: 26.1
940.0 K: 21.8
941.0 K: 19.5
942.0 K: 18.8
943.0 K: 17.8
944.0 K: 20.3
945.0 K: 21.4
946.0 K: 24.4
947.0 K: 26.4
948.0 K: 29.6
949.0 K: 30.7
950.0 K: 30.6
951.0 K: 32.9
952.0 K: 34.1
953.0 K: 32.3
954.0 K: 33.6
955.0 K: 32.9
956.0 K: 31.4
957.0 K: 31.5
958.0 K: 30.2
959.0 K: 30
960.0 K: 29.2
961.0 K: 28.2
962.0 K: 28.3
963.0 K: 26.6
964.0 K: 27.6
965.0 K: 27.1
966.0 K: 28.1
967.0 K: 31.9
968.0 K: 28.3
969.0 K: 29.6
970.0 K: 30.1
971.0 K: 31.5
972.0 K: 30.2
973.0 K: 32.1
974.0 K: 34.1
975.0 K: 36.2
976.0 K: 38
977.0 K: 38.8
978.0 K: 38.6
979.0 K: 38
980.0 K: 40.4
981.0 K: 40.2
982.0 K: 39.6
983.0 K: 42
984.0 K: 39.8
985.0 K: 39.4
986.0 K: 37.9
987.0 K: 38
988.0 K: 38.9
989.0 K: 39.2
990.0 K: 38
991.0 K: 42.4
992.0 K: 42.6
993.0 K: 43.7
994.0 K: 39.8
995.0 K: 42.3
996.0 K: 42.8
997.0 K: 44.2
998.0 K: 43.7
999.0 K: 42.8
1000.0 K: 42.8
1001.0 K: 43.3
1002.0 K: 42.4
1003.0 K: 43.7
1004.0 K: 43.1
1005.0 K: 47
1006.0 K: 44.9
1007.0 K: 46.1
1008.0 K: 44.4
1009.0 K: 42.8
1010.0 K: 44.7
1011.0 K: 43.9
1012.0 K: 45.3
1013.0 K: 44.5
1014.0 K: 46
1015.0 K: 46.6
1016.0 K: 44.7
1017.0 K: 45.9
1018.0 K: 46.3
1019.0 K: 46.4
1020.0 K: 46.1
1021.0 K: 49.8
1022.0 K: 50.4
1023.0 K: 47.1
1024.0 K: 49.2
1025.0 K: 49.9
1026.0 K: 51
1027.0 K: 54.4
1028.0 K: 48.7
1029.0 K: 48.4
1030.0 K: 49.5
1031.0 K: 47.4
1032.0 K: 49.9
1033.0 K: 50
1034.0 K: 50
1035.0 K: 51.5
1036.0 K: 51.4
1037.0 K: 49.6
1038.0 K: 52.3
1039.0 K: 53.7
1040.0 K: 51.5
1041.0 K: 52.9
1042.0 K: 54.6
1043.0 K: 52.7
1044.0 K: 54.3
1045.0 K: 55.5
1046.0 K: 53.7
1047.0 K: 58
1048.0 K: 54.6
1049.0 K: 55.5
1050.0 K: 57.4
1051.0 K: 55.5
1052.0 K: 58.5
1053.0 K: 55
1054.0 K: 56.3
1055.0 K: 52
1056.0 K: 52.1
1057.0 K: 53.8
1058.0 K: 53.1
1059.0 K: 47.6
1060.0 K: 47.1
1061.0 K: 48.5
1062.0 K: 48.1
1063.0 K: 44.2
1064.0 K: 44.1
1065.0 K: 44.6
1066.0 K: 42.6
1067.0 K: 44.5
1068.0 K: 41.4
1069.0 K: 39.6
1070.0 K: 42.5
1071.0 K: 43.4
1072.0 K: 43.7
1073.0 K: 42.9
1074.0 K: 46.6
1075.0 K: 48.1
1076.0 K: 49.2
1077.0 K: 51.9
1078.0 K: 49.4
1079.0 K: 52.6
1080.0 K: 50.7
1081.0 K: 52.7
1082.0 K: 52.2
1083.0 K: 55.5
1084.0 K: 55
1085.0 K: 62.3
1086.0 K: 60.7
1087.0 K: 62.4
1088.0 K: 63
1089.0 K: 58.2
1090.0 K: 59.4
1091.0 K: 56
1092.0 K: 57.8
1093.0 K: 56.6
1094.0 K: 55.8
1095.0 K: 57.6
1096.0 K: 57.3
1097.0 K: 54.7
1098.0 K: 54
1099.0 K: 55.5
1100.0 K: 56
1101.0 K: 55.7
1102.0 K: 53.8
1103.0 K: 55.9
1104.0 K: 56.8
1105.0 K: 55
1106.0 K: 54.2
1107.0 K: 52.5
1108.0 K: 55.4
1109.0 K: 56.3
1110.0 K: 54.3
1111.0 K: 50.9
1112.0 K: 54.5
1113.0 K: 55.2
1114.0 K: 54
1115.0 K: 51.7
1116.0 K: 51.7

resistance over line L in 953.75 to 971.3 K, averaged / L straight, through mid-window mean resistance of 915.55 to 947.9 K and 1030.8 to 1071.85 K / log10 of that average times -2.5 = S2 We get 0.40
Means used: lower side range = 40.2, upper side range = 50.5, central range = 29.7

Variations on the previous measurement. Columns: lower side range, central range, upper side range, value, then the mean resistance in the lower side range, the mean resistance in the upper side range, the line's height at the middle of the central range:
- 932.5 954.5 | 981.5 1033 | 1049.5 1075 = -0.132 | 29.4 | 48.2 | 39.5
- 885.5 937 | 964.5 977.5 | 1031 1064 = 0.469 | 46.9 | 52.3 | 49.3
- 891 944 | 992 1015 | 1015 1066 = 0.113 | 43.8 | 50.8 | 48.7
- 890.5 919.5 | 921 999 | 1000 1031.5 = 0.266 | 45.9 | 46.5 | 46.2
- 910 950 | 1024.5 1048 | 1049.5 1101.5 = -0.062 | 40.6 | 52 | 48.9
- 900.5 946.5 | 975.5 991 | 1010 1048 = 0.185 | 42.2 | 49.8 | 46.5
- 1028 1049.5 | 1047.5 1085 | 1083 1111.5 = 0.094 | 52.2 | 56.5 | 54.2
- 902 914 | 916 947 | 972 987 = 0.066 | 45.1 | 37.9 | 42.7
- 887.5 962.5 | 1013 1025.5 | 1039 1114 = 0.020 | 40.4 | 52.8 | 48.1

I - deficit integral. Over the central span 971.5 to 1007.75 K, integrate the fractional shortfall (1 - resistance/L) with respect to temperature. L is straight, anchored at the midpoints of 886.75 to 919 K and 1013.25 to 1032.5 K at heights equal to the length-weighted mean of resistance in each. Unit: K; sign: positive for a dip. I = 5.4 K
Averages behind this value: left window 46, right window 48.3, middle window 40.5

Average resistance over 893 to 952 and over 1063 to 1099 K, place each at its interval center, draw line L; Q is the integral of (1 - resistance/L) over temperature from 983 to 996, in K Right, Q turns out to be 1.6 K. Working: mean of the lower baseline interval 41.6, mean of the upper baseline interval 51.6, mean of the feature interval 40.3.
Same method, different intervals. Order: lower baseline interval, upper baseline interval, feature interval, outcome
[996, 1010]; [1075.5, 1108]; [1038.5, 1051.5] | -1.3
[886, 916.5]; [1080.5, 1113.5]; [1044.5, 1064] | 0.4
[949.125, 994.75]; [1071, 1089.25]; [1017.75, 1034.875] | -2.1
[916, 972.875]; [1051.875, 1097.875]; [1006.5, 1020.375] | -0.4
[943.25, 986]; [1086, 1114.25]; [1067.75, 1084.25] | 1.2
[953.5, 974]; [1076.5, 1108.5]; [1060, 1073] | 1.7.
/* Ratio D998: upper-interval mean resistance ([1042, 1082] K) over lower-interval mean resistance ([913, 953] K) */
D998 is 1.26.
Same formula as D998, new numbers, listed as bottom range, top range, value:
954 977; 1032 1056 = 1.74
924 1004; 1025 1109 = 1.45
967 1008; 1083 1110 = 1.44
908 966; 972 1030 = 1.14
